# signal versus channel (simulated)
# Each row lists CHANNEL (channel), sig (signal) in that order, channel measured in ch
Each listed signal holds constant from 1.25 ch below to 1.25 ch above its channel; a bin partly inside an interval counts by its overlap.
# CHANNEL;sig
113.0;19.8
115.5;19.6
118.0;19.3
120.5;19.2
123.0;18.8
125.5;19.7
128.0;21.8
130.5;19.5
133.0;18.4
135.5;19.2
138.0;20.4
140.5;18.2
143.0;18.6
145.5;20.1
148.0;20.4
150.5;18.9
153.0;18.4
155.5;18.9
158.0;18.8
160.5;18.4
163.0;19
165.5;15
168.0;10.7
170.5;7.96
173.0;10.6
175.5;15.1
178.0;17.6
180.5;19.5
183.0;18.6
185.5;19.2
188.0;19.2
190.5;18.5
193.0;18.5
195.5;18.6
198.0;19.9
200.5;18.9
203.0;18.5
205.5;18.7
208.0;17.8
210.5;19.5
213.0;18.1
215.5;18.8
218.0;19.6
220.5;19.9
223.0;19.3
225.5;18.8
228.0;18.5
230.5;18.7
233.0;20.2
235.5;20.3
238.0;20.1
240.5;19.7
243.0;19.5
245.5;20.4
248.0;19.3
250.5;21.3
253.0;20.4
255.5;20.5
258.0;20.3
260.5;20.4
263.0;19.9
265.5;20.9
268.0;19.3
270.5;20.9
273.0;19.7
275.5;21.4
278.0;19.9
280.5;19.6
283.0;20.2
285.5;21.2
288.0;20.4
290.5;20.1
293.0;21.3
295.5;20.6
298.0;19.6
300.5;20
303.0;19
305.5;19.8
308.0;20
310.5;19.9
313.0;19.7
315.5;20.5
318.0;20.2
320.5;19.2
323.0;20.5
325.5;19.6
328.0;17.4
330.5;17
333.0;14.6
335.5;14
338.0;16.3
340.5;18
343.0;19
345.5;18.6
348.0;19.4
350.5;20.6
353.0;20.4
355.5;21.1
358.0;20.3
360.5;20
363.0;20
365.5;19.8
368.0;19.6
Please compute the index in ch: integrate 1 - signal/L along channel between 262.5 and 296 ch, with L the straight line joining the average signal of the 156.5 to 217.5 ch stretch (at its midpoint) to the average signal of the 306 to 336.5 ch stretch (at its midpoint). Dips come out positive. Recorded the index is -4.0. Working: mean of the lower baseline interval 17.3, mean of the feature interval 20.4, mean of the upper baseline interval 18.6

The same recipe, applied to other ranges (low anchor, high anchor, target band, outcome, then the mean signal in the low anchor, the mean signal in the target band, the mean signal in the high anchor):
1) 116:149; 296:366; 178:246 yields 0.78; 19.5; 19.1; 19.1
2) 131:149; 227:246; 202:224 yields 0.75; 19.3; 18.9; 19.7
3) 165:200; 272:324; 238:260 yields -1.91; 16.4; 20.2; 20.1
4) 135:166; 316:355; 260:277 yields -1.62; 18.9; 20.3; 18.4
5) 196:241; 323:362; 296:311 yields -0.84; 19.2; 19.8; 18.5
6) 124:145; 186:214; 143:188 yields 5.05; 19.5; 17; 18.8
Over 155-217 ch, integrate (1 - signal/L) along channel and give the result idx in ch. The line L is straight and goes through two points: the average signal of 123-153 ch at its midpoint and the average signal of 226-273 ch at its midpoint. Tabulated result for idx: 7.4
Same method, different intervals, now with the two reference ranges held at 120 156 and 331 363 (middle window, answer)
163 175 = 4.4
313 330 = -0.7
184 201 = 0.2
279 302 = -1.9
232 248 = -0.8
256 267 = -0.9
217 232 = -0.1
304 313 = -0.6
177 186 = 0.2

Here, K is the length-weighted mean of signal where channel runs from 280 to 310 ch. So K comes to 20.2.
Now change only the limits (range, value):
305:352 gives 18.6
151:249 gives 18.1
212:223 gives 19.1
